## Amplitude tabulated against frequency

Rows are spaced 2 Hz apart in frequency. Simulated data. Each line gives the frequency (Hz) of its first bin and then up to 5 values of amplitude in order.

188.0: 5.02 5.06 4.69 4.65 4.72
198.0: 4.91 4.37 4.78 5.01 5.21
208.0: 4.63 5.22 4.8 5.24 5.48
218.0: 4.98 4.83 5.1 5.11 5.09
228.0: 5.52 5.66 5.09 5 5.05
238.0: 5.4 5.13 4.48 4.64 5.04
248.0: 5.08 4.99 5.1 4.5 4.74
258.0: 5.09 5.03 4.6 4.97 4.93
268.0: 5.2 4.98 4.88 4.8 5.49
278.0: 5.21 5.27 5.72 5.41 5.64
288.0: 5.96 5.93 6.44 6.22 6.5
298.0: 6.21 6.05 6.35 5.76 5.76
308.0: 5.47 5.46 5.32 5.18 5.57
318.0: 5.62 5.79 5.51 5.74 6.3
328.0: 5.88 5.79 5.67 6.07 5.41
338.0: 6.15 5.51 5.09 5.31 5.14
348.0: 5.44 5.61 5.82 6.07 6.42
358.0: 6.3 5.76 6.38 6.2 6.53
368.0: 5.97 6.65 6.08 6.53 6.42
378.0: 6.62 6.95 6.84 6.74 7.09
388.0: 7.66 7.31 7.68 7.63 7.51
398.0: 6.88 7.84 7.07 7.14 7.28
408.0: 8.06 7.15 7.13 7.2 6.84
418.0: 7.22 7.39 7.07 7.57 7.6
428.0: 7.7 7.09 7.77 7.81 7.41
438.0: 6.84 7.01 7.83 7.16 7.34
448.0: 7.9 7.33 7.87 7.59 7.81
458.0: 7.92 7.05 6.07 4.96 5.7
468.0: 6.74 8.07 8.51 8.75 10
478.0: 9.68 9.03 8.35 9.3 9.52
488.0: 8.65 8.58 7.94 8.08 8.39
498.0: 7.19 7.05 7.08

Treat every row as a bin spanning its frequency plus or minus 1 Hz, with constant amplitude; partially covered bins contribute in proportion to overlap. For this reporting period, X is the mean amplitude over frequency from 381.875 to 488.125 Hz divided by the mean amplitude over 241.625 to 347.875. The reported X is 1.4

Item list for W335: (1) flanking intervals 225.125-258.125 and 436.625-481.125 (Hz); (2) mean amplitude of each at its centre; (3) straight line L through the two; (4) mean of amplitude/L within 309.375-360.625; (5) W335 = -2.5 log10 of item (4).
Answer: 0.08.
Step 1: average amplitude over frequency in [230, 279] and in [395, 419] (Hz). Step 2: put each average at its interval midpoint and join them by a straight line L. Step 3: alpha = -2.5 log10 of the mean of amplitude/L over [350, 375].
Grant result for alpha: 0.07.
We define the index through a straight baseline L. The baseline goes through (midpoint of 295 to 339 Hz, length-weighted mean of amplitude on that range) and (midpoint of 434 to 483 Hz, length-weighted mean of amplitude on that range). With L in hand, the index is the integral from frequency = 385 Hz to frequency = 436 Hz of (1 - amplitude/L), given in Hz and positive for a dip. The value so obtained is -2.82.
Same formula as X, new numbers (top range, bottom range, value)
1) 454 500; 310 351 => 1.43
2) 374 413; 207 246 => 1.42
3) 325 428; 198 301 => 1.27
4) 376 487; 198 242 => 1.48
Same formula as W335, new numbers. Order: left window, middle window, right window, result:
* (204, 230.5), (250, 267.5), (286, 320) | 0.12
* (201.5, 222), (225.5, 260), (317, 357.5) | 0.03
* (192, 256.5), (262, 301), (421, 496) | 0.03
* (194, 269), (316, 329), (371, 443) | 0.07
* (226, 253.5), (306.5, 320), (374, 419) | 0.11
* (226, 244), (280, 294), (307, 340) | -0.07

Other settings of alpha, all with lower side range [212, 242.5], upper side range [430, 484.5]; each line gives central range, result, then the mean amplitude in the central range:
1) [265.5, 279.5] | 0.11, 5.08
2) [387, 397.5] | -0.09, 7.53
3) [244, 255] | 0.10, 4.91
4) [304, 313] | 0.09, 5.53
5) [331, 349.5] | 0.15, 5.53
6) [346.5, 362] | 0.11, 5.92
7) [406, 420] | -0.01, 7.28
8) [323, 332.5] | 0.06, 5.89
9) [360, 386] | 0.04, 6.49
